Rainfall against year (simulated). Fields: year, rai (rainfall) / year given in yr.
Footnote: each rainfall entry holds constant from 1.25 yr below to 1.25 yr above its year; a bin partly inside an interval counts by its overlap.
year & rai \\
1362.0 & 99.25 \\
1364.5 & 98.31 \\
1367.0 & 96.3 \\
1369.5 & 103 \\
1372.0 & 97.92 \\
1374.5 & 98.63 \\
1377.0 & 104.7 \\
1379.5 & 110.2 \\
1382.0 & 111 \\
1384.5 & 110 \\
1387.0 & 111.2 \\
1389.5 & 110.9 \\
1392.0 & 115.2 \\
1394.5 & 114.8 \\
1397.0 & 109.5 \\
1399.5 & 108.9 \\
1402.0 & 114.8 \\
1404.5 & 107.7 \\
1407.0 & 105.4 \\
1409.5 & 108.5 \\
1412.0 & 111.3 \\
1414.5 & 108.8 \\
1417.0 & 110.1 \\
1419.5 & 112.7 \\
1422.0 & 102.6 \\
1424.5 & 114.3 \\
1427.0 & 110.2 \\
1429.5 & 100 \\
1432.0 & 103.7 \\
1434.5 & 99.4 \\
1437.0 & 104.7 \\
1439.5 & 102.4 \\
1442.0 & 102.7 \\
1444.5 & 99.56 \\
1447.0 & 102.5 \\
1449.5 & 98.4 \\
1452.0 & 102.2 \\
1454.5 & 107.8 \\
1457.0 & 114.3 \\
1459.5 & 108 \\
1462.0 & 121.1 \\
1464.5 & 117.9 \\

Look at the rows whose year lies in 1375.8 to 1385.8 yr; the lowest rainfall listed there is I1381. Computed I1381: 104.7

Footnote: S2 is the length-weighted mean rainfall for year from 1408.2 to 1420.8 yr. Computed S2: 110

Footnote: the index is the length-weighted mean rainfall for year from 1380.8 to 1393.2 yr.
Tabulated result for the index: 112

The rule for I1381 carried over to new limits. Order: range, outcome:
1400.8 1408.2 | 105.4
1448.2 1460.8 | 98.4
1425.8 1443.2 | 99.4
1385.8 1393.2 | 110.9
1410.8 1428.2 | 102.6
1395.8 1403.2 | 108.9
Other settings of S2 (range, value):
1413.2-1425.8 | 110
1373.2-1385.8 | 107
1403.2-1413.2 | 108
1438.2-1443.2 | 103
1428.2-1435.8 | 101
